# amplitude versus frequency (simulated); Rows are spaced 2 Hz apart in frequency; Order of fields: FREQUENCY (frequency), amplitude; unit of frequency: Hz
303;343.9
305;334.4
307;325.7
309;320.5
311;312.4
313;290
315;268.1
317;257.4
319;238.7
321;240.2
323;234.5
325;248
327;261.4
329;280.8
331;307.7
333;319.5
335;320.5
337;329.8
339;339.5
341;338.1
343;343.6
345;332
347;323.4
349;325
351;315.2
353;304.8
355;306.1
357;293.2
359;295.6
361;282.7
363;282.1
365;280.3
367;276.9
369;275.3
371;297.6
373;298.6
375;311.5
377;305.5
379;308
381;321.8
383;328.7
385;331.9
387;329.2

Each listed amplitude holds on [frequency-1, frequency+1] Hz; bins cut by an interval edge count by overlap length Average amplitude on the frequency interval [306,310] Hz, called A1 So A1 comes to 323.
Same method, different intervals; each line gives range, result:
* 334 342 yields 332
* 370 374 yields 298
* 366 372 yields 283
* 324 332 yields 274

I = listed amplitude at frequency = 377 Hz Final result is 305.5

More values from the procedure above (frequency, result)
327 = 261.4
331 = 307.7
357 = 293.2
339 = 339.5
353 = 304.8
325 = 248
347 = 323.4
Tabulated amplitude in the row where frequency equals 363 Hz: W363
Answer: 282.1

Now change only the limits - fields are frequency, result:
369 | 275.3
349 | 325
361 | 282.7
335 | 320.5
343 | 343.6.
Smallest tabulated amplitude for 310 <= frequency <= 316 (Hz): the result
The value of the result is 268.1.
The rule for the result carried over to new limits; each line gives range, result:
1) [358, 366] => 280.3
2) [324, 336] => 248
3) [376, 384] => 305.5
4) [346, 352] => 315.2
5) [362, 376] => 275.3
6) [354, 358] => 293.2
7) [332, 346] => 319.5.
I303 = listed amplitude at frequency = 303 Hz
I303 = 343.9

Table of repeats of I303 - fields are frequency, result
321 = 240.2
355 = 306.1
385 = 331.9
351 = 315.2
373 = 298.6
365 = 280.3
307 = 325.7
